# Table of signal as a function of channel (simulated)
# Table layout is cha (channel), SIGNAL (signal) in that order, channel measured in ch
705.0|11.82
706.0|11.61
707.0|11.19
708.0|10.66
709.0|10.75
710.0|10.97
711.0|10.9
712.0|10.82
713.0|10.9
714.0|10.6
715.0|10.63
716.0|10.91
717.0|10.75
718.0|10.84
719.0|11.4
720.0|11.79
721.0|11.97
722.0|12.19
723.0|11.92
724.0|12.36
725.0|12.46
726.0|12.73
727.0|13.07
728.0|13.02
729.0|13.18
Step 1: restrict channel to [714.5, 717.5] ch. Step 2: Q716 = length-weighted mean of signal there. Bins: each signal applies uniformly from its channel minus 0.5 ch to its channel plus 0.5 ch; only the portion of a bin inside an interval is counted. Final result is 10.8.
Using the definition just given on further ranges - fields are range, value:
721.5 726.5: 12.3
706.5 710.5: 10.9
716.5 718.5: 10.8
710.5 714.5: 10.8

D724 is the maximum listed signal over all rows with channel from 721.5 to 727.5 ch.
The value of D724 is 13.07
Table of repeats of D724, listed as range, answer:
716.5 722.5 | 12.19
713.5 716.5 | 10.91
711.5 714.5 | 10.9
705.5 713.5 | 11.61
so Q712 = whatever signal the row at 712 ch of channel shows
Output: 10.82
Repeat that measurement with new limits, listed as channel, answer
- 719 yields 11.4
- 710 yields 10.97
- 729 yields 13.18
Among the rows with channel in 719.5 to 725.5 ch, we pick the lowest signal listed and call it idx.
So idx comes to 11.79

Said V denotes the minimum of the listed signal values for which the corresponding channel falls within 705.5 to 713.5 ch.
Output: 10.66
